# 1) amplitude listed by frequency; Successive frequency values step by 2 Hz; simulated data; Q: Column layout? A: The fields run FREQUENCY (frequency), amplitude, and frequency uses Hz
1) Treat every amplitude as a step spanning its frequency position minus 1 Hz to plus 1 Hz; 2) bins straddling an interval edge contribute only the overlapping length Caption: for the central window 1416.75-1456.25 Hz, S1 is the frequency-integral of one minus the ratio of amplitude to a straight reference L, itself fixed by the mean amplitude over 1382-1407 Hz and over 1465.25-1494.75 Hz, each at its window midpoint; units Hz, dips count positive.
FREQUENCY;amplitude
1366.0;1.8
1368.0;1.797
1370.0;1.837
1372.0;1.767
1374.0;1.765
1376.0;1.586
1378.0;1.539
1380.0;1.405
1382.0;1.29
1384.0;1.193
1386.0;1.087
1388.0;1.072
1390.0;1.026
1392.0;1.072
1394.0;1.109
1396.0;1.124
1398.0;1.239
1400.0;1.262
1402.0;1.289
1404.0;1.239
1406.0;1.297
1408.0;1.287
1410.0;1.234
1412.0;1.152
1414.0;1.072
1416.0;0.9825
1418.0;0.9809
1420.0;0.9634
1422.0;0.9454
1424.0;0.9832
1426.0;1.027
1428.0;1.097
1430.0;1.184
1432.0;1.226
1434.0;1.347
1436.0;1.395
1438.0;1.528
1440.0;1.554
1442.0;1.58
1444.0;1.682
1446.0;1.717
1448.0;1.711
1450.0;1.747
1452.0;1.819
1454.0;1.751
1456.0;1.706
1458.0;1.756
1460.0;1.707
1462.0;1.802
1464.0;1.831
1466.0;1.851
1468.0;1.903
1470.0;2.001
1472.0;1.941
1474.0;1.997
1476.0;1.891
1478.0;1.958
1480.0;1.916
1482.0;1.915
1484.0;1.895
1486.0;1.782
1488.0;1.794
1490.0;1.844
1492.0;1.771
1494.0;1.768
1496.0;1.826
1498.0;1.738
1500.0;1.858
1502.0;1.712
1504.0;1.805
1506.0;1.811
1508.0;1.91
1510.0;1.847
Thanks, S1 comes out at 3.8 Hz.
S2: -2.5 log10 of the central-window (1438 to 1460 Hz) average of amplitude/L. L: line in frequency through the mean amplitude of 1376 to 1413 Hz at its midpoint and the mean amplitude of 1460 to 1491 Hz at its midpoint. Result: -0.02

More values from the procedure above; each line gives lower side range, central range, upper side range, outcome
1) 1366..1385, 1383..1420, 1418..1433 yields 0.14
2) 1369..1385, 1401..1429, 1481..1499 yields 0.42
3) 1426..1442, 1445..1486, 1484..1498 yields -0.16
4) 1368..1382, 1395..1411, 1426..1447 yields 0.22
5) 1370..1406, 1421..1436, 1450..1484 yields 0.37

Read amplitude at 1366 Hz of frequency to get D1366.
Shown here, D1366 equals 1.8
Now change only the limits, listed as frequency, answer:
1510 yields 1.847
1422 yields 0.9454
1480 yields 1.916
